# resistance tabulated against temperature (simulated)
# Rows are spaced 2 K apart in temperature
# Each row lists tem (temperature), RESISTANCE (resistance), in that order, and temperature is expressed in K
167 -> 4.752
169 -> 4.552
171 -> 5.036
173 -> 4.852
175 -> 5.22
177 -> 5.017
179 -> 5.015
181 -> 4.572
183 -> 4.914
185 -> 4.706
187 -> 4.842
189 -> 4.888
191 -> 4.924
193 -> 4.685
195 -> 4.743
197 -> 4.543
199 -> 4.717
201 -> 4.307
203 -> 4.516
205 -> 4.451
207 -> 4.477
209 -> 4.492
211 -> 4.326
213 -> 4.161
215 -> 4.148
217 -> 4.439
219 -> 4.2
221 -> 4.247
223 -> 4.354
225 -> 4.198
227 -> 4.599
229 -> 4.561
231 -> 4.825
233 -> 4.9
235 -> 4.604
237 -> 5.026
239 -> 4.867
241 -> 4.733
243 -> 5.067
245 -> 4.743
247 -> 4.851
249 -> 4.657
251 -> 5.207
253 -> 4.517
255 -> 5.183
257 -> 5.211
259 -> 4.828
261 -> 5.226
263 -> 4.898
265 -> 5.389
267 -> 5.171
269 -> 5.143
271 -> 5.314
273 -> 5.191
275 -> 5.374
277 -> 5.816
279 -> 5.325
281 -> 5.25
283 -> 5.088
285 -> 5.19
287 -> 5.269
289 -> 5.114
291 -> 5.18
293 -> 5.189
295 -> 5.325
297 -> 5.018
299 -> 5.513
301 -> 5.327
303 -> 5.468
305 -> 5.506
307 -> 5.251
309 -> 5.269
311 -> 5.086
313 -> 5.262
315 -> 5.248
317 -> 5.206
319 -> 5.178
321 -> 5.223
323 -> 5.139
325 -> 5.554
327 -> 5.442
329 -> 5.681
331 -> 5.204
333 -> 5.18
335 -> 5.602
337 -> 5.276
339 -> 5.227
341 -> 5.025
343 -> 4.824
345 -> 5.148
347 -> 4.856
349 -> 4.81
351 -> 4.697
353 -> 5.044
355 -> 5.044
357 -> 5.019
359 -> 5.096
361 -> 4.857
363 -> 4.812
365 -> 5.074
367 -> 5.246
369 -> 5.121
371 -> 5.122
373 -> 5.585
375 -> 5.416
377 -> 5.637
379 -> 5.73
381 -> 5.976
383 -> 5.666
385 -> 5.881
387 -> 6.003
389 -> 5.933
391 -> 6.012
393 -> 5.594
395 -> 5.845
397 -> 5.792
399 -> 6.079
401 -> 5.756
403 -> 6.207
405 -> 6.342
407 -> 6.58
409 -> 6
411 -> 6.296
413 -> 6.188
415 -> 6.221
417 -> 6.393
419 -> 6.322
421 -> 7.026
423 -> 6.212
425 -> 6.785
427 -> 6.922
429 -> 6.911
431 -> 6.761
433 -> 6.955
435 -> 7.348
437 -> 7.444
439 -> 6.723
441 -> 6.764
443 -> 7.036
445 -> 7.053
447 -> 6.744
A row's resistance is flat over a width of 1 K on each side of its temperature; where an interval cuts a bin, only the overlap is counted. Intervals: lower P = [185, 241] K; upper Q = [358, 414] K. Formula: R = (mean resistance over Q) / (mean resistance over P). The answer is 1.3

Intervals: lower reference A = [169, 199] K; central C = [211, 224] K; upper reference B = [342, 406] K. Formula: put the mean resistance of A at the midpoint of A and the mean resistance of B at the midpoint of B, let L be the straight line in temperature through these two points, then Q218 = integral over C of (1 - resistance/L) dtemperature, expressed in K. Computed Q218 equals 1.8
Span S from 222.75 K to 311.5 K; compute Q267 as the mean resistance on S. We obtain 5.07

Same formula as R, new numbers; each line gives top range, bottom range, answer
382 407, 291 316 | 1.13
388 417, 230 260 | 1.24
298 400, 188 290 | 1.11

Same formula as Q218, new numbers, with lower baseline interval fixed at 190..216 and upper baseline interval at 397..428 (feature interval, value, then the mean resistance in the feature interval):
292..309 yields 0.11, 5.32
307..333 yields 1.13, 5.29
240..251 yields 0.06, 4.85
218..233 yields 0.77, 4.46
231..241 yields -0.10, 4.84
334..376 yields 5.34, 5.09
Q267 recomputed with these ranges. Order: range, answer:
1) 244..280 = 5.11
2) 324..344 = 5.3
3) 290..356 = 5.21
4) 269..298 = 5.26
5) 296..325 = 5.27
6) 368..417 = 5.88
